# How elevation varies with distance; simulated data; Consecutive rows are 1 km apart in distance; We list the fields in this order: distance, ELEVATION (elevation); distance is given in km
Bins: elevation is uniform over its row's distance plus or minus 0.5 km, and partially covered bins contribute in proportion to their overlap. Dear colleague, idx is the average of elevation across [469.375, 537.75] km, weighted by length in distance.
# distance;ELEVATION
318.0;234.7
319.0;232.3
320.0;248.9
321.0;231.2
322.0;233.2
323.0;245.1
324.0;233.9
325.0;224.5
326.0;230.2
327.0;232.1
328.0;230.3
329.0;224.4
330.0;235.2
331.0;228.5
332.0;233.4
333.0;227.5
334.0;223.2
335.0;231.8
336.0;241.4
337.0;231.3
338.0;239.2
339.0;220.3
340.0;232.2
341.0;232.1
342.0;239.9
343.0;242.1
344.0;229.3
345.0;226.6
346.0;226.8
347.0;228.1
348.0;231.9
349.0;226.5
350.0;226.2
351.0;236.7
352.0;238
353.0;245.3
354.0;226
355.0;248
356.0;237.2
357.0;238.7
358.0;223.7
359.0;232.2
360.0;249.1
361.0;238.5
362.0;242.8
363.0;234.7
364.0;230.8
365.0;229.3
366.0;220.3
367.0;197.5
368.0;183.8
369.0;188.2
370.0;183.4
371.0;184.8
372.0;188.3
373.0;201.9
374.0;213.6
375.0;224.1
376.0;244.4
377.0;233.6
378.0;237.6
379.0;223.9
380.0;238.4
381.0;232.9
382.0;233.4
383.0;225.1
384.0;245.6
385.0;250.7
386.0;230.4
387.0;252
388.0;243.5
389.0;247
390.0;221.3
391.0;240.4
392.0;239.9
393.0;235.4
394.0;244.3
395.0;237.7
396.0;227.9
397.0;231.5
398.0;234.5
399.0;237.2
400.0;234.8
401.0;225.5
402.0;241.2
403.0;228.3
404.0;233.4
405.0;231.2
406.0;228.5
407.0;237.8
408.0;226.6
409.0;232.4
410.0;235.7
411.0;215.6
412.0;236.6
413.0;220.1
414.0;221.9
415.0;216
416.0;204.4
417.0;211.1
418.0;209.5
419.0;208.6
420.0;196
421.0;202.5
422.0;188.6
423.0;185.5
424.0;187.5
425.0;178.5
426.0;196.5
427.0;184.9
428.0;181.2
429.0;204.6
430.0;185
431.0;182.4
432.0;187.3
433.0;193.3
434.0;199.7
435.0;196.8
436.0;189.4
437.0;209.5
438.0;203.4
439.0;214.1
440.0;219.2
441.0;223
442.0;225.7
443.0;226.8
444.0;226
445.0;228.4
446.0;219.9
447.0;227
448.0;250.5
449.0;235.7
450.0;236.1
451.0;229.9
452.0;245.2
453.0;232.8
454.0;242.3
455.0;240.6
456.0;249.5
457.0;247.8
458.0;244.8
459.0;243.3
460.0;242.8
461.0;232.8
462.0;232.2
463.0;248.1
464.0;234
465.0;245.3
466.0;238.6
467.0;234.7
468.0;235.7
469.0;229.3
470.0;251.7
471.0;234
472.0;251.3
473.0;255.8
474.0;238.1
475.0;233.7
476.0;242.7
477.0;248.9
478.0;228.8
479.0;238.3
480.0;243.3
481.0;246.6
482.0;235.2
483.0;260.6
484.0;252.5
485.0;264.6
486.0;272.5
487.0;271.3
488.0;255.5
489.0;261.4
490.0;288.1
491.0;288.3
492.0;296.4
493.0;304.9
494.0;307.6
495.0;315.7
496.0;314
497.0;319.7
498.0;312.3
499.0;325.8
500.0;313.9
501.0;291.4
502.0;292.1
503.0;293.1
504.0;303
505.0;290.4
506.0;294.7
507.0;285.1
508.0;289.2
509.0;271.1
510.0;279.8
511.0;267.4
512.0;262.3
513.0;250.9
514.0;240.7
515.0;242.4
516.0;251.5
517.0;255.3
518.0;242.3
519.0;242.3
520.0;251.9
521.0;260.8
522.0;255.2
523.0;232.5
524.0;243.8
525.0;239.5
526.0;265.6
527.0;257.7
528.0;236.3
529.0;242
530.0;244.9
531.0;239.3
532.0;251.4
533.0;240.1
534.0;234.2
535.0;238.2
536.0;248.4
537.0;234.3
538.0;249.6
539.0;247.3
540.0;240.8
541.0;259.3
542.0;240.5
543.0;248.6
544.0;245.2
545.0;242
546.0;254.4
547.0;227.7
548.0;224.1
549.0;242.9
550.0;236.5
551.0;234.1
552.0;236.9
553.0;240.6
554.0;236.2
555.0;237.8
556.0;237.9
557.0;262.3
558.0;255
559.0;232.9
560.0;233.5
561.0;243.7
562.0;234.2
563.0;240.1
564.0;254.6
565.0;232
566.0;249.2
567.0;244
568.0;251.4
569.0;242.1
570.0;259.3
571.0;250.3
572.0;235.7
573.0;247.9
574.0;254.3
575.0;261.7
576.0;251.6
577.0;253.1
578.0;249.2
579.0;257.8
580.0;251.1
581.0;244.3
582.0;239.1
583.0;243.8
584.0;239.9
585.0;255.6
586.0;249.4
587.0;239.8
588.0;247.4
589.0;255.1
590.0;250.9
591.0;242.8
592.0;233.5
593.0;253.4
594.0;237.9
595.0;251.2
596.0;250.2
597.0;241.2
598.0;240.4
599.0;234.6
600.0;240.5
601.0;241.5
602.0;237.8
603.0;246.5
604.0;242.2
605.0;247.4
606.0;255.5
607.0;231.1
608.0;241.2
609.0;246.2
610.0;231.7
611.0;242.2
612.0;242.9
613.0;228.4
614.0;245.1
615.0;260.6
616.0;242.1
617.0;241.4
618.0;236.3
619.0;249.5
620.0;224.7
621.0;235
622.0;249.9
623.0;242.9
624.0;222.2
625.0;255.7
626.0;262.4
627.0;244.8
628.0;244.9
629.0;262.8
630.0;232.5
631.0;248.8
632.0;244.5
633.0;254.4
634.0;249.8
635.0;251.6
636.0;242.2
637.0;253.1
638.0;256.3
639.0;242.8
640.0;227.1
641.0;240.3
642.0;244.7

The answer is 264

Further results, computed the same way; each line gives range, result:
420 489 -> 227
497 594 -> 253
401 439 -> 208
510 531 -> 250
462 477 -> 241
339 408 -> 230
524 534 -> 246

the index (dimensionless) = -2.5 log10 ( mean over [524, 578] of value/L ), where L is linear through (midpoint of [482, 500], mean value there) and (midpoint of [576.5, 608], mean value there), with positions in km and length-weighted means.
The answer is 0.078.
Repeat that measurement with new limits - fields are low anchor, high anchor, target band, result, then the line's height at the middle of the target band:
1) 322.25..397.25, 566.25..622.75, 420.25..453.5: 0.127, 235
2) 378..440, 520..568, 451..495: -0.094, 230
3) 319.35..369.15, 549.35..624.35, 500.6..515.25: -0.159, 240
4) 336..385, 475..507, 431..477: 0.152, 264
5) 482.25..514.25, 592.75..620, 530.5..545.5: 0.109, 270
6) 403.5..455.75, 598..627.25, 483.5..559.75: -0.147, 228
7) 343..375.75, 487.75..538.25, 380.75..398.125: -0.024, 232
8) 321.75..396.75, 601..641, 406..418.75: 0.049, 233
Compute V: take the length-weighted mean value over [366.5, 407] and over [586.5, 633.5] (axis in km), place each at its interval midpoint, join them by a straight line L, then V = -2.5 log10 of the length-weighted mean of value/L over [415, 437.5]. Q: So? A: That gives 0.18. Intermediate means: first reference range 227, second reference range 244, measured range 195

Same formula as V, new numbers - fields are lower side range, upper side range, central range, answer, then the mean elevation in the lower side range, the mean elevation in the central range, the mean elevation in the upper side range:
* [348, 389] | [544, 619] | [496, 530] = -0.135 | 227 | 270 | 244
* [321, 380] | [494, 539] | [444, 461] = 0.060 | 227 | 238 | 266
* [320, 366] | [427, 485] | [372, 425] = 0.026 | 233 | 226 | 229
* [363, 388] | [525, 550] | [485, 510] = -0.226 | 221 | 293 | 244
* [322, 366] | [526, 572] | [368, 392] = 0.047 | 233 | 225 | 243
